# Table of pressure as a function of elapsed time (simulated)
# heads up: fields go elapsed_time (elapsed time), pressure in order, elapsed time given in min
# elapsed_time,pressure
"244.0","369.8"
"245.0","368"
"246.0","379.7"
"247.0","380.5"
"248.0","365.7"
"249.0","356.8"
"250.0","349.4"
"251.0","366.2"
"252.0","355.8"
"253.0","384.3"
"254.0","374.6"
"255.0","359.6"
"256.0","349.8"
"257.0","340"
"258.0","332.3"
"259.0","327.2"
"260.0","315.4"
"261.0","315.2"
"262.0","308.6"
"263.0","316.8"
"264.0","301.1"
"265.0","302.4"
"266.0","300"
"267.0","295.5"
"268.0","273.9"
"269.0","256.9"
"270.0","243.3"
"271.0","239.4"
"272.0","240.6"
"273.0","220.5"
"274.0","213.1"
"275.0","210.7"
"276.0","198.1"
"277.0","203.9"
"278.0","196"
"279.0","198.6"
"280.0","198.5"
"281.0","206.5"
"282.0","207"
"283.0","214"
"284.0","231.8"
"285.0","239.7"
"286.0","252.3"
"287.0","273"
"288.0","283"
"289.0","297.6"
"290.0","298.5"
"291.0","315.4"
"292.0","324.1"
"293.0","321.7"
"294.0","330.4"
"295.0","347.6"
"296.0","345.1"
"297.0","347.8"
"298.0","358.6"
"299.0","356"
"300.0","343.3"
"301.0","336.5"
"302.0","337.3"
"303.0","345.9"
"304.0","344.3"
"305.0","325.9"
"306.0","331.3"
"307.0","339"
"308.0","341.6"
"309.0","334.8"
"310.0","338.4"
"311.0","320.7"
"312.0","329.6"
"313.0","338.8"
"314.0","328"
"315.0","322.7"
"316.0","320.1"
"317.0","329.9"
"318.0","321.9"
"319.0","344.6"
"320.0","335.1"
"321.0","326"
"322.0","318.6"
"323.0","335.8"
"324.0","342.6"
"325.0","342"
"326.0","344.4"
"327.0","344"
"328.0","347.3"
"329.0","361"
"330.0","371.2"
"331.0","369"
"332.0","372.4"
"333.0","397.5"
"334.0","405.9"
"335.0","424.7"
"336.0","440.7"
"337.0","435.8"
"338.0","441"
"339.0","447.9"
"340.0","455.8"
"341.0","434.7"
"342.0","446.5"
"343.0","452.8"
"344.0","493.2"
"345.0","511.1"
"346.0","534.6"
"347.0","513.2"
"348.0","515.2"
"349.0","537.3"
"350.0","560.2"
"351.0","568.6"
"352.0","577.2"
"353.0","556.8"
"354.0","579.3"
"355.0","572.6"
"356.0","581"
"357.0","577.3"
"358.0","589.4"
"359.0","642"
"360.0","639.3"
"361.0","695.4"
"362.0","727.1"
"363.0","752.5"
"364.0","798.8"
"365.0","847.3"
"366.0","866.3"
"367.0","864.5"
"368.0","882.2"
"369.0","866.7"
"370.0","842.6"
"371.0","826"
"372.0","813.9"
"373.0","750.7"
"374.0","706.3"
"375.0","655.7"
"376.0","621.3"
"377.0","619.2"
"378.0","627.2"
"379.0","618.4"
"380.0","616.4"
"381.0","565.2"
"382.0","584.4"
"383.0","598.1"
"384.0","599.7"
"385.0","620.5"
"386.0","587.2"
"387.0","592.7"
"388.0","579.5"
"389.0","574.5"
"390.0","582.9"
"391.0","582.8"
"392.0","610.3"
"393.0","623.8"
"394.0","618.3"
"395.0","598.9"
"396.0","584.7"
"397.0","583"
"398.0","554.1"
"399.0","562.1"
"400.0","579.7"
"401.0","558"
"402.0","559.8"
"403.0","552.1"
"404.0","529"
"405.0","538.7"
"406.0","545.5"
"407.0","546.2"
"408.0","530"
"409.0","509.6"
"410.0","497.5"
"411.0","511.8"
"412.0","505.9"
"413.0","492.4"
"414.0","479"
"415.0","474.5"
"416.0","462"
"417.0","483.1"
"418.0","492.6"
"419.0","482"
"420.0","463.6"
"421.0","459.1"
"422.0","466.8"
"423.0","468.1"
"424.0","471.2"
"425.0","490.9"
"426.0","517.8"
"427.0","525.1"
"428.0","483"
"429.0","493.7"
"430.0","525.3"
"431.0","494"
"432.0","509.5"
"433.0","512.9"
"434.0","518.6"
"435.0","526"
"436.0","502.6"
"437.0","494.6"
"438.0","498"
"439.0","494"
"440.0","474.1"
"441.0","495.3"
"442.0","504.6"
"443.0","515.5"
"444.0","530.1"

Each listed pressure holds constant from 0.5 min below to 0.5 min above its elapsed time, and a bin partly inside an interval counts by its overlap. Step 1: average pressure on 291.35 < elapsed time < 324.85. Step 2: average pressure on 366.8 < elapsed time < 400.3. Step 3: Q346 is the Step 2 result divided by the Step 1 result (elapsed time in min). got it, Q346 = 1.9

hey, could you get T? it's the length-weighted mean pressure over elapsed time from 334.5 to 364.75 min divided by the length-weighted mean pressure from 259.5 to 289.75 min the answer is 2.19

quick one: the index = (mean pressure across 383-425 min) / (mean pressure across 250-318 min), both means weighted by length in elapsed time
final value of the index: 1.80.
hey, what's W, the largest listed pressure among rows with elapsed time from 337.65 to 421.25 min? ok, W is 882.2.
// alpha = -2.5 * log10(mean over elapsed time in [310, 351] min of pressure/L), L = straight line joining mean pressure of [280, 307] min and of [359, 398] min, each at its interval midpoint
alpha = 0.17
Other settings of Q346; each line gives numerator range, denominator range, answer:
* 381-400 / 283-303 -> 1.90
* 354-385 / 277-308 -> 2.36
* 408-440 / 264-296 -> 1.91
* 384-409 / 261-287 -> 2.35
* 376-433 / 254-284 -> 2.04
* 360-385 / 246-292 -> 2.51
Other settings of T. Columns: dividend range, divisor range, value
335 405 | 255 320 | 2.05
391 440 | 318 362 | 1.12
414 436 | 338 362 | 0.90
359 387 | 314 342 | 1.90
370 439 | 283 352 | 1.51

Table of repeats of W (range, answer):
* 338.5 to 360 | 642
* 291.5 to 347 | 534.6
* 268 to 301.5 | 358.6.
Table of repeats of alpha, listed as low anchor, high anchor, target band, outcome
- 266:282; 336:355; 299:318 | 0.08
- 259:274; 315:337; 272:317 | 0.09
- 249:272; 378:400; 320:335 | 0.28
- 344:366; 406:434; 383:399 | -0.08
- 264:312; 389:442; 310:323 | 0.03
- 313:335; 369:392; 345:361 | -0.14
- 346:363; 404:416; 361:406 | -0.19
